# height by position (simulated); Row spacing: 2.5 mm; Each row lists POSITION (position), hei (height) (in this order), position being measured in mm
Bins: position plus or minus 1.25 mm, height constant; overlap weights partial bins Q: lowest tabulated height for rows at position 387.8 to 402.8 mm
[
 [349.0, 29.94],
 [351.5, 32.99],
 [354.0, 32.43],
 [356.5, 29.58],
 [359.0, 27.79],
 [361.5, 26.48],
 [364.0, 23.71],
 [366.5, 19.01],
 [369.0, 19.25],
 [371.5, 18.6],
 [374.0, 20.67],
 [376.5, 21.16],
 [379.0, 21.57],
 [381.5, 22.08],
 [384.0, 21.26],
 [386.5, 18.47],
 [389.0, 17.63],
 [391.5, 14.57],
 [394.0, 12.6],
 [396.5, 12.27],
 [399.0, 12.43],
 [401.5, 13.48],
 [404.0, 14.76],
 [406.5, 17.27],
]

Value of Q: 12.27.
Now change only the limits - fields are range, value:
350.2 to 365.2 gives 23.71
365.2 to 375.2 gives 18.6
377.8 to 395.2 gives 12.6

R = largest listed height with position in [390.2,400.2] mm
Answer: 14.57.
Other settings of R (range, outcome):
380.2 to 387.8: 22.08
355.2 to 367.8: 29.58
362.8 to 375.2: 23.71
